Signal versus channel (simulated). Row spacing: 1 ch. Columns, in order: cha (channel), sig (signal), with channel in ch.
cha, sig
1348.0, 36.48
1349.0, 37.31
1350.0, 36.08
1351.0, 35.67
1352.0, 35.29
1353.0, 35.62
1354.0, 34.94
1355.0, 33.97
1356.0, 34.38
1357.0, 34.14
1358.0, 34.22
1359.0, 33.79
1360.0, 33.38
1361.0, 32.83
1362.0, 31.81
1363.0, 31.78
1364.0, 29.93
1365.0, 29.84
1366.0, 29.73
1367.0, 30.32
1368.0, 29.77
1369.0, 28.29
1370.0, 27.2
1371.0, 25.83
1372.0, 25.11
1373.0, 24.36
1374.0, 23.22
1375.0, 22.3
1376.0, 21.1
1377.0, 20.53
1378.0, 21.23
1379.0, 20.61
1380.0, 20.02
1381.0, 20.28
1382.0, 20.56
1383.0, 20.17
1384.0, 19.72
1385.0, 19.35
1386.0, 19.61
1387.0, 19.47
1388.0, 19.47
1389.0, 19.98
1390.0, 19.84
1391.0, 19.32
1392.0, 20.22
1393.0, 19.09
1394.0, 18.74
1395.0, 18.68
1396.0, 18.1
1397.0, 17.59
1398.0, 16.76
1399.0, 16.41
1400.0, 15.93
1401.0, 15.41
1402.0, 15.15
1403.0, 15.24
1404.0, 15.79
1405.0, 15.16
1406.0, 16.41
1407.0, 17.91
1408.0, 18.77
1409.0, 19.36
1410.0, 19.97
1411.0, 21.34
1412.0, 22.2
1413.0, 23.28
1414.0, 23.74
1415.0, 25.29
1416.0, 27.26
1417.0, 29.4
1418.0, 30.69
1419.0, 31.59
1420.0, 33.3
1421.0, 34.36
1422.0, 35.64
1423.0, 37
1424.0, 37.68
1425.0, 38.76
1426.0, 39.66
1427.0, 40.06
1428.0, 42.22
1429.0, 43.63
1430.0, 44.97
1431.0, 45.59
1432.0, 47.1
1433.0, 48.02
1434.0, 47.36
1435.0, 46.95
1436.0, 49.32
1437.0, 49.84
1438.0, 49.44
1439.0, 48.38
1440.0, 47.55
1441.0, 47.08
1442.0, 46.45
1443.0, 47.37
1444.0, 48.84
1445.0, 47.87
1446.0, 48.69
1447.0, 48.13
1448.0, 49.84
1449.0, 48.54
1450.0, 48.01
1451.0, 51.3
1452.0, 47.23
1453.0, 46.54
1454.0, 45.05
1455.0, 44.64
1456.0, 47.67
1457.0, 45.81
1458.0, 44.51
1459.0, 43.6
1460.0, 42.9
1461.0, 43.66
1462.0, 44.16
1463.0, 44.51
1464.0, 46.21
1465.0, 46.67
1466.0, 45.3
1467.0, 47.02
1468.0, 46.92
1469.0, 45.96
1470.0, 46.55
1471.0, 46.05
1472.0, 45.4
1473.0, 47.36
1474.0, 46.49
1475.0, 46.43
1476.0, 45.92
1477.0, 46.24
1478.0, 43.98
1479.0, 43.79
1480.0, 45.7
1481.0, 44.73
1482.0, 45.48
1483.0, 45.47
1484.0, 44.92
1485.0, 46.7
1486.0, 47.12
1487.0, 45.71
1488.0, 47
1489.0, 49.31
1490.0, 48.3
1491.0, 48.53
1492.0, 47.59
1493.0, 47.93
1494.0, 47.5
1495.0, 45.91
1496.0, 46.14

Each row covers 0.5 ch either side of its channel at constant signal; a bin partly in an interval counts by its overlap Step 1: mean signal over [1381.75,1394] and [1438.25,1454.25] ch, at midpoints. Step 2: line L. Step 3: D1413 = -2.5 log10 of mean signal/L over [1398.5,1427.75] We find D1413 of 0.28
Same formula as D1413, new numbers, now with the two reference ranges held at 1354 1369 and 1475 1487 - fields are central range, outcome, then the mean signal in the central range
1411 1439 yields 0.04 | 37.8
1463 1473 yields -0.05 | 46.2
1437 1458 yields -0.15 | 47.7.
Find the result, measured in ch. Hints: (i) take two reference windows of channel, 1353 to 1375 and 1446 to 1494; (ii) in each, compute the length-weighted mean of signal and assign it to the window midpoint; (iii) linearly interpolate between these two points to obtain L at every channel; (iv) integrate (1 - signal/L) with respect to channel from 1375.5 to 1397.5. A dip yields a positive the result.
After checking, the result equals 9.1 ch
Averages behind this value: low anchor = 30.4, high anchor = 46.4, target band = 19.7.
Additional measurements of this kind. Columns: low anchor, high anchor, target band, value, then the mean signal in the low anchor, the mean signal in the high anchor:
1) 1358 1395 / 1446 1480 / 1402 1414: 5.04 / 24.2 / 46.2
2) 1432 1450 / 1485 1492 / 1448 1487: 1.54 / 48.2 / 47.6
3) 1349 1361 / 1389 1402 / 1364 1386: 2.28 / 34.7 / 18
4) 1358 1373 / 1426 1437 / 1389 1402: 6.67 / 29.9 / 45.5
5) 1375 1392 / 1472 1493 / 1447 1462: -2.90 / 20.1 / 46.4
